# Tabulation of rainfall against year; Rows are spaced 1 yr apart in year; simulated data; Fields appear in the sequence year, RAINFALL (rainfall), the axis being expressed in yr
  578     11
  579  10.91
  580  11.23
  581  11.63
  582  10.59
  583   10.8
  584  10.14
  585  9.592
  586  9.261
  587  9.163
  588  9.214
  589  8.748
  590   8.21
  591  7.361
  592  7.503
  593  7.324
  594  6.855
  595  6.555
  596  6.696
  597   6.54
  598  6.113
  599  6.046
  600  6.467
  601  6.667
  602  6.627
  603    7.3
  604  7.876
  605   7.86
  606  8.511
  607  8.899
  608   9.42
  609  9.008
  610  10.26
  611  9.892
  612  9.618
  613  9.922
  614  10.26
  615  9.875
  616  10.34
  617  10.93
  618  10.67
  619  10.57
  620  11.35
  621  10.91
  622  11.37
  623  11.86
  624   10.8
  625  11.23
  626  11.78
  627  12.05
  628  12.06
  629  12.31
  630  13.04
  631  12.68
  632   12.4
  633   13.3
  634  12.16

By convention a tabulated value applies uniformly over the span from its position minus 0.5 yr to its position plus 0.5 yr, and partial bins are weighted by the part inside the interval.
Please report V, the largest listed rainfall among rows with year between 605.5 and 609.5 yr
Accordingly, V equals 9.42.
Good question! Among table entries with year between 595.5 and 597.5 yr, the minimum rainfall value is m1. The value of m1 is 6.54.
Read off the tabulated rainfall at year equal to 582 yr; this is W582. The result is 10.59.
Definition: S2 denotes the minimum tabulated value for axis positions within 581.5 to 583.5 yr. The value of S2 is 10.59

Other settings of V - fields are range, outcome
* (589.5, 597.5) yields 8.21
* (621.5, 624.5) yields 11.86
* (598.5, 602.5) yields 6.667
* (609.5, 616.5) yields 10.34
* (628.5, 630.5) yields 13.04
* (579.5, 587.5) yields 11.63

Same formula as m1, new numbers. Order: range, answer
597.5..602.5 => 6.046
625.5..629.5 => 11.78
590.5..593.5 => 7.324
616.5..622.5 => 10.57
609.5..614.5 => 9.618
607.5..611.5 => 9.008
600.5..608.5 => 6.627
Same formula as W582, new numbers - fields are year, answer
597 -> 6.54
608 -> 9.42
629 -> 12.31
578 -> 11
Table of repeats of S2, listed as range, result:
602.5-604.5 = 7.3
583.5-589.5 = 8.748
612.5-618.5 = 9.875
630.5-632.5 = 12.4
